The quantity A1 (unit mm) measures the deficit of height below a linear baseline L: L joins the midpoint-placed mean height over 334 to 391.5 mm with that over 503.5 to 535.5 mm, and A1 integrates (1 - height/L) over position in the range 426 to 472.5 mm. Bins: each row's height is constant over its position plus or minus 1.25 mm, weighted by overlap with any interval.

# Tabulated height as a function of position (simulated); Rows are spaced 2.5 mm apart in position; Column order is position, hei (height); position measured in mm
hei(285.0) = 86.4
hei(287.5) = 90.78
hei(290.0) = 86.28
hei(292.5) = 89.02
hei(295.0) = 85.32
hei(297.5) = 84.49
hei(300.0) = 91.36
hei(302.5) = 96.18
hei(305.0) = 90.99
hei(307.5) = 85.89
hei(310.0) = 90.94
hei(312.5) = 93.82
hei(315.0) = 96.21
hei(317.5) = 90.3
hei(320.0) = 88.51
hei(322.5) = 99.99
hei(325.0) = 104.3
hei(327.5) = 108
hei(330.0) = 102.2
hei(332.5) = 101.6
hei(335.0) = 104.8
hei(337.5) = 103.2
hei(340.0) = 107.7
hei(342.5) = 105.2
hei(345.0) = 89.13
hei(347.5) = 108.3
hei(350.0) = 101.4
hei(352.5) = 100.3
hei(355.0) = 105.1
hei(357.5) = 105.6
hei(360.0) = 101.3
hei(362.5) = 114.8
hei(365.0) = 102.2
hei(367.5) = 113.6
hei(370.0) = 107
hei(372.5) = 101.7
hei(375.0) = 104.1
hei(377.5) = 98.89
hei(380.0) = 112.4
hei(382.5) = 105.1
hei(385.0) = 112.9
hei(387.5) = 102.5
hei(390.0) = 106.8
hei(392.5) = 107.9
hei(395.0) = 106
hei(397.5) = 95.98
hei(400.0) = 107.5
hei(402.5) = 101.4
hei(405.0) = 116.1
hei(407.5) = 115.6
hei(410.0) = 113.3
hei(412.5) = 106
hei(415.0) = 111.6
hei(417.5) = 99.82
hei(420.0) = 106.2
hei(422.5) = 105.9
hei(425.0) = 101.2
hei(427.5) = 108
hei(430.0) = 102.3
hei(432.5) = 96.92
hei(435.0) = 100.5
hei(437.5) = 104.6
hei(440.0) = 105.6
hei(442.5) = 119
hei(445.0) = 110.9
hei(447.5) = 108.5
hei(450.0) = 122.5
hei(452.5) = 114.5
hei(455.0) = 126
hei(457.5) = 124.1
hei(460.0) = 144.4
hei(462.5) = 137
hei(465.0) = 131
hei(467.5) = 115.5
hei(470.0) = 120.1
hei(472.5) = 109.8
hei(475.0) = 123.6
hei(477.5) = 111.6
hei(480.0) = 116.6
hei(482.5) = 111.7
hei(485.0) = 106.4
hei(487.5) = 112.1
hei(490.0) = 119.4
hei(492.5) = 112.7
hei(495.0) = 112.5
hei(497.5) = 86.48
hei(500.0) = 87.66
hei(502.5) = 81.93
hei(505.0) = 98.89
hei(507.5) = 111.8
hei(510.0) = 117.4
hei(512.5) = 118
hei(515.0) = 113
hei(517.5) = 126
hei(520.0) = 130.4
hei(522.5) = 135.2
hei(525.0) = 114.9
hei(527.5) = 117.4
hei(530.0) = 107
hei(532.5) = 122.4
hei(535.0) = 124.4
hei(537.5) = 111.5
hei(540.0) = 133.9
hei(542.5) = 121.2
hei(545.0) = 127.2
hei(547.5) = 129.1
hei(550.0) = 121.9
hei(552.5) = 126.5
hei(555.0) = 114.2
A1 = -1.6 mm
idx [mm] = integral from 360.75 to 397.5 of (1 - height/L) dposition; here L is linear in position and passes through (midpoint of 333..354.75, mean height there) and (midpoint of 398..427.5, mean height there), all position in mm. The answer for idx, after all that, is -0.5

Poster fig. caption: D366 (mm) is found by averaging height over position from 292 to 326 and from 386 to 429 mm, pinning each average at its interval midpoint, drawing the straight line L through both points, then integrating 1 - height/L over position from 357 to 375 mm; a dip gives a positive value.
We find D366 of -1.1 mm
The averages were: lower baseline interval 91.9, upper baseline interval 107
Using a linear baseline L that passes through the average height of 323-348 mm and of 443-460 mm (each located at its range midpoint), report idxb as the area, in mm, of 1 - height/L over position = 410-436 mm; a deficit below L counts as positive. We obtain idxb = 2.5 mm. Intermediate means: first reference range 103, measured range 104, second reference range 120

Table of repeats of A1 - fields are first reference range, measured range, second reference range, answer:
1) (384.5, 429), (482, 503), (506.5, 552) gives 2.34 mm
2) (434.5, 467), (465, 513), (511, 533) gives 4.14 mm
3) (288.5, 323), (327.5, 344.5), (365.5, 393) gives -1.18 mm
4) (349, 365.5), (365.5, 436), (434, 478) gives 2.95 mm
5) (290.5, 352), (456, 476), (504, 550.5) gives -2.23 mm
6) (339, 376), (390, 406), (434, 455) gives 0.32 mm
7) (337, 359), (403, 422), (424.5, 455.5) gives -0.38 mm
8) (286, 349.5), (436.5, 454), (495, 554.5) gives -0.72 mm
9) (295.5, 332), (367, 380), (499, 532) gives -0.70 mm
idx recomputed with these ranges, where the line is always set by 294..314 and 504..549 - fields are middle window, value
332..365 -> -2.6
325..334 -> -1.0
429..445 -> 0.4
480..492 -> 0.2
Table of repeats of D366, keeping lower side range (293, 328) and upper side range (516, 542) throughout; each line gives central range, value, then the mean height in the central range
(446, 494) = -2.1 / 119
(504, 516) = 0.8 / 112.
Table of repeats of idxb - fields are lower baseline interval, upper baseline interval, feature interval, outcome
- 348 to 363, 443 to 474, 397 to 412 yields 0.5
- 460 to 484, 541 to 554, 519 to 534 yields 0.3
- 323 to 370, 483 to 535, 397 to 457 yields -0.3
